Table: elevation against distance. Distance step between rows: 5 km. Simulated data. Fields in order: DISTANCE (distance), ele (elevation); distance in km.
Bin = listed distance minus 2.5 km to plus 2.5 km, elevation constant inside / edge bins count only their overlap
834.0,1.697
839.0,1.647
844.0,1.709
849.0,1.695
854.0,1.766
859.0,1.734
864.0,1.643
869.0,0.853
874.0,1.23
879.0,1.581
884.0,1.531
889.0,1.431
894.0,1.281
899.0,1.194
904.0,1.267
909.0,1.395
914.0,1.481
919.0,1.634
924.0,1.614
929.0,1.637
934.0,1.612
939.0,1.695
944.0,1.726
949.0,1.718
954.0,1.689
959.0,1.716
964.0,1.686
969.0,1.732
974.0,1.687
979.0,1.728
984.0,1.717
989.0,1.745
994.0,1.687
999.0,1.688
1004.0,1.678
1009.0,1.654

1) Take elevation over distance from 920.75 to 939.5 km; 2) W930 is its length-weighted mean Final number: 1.63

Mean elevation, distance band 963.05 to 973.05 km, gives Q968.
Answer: 1.71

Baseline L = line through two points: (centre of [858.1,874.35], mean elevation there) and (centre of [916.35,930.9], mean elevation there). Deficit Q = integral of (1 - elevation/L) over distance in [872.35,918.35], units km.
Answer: 3.0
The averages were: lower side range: 1.35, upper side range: 1.63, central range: 1.39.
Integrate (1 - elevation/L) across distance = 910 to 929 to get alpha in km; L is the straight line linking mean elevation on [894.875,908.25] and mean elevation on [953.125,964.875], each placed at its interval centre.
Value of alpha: -2.4 km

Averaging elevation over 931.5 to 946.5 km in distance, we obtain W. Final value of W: 1.68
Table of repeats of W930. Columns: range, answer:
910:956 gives 1.64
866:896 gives 1.32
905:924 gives 1.5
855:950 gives 1.49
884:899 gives 1.36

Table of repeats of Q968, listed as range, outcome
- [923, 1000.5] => 1.69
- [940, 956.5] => 1.71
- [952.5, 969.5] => 1.7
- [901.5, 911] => 1.33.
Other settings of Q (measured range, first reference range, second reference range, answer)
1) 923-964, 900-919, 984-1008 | -4.4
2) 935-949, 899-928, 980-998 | -1.3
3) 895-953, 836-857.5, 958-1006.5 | 5.6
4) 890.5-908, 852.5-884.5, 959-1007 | 3.0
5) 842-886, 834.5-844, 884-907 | -0.1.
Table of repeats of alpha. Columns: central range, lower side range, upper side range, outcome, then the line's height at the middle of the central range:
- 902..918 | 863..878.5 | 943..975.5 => 0.5 km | 1.45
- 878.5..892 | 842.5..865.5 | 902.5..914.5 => 0.2 km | 1.52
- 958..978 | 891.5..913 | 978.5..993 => -0.9 km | 1.63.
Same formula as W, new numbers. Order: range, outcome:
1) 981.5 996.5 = 1.72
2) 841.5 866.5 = 1.71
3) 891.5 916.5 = 1.32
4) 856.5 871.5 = 1.41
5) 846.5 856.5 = 1.73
